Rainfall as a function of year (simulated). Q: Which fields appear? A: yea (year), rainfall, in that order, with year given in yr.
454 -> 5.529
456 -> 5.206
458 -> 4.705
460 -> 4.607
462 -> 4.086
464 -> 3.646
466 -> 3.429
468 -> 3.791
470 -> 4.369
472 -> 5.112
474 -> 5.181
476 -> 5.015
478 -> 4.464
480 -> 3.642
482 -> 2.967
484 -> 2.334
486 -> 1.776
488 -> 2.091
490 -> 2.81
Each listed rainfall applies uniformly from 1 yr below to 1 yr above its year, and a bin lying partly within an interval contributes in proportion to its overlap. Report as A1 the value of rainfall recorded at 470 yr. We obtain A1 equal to 4.369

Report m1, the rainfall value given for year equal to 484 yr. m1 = 2.334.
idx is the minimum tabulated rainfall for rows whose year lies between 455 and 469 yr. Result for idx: 3.429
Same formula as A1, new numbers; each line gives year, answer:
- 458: 4.705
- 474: 5.181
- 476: 5.015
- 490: 2.81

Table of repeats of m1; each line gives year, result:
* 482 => 2.967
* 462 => 4.086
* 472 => 5.112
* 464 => 3.646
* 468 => 3.791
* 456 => 5.206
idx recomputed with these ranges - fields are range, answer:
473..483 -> 2.967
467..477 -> 3.791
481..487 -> 1.776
